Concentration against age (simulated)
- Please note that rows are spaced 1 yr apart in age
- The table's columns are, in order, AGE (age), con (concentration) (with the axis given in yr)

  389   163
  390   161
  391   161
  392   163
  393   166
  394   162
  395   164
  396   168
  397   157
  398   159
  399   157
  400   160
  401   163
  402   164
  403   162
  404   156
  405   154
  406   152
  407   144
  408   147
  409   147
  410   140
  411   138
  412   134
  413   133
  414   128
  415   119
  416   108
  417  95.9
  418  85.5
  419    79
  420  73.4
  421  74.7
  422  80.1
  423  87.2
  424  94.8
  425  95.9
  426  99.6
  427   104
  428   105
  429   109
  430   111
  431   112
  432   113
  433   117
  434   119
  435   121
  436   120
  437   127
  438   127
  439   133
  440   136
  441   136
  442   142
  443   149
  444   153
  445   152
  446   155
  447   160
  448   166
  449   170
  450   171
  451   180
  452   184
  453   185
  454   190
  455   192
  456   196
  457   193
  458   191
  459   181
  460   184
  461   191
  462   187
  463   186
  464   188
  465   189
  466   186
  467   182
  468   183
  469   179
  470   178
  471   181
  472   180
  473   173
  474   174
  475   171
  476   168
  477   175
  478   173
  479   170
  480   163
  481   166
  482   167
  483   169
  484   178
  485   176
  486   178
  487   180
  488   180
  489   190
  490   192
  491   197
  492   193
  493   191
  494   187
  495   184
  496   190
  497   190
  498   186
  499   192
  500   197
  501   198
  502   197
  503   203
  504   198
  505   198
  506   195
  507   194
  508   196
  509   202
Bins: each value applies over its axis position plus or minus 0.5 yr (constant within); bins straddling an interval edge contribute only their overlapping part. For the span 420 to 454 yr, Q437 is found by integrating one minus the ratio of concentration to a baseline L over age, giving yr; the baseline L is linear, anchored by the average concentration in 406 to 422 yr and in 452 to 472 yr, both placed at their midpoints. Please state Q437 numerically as 4.9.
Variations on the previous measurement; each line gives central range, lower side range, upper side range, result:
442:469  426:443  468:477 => -4.8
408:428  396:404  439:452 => 6.5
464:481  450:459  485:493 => 1.0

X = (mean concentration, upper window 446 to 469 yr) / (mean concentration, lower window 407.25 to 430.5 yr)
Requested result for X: 1.7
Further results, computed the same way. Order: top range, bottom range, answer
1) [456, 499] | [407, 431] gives 1.67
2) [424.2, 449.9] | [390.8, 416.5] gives 0.86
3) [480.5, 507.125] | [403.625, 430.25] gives 1.64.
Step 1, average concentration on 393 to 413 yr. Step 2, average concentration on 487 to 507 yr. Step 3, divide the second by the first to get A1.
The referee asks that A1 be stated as 1.2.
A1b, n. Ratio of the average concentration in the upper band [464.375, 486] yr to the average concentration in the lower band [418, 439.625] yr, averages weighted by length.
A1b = 1.7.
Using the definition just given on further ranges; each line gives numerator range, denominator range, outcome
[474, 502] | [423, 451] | 1.40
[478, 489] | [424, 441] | 1.50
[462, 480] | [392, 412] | 1.15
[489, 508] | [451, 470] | 1.04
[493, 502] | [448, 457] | 1.04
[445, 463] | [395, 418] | 1.25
